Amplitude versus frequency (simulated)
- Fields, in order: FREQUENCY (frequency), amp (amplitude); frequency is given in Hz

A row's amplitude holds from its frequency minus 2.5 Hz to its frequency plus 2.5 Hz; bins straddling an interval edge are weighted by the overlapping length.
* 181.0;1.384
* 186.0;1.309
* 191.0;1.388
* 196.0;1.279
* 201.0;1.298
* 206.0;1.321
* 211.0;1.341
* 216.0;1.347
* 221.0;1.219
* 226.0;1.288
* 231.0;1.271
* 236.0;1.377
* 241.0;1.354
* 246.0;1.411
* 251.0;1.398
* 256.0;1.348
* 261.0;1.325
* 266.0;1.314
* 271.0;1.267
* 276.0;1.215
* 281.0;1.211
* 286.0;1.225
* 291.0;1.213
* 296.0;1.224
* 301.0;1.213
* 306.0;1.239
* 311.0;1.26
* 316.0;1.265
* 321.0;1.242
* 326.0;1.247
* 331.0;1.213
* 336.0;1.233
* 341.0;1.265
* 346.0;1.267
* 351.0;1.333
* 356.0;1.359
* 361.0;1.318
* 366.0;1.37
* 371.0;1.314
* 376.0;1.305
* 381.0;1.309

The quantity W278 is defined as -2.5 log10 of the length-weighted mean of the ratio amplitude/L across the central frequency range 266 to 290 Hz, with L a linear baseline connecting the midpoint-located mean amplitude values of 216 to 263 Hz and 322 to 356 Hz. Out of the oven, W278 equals 0.06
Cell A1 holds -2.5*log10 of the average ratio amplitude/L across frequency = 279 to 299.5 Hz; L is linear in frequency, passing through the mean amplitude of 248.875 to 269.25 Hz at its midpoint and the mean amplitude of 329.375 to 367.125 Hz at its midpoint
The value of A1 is 0.09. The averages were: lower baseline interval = 1.34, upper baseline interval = 1.29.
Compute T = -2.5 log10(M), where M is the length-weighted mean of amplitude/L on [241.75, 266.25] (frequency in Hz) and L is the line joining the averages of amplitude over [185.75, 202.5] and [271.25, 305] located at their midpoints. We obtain -0.087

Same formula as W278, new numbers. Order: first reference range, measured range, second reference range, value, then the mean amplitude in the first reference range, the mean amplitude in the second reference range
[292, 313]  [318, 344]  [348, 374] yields 0.04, 1.23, 1.34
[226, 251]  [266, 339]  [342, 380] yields 0.08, 1.35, 1.32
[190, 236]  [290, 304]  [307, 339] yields 0.04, 1.31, 1.24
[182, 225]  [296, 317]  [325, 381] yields 0.05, 1.31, 1.3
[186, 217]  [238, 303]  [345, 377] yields 0.03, 1.33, 1.33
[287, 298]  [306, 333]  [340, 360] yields 0.01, 1.22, 1.31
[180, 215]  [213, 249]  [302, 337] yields -0.02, 1.33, 1.24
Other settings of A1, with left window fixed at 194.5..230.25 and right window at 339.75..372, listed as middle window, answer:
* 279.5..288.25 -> 0.08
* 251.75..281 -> 0.01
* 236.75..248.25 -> -0.06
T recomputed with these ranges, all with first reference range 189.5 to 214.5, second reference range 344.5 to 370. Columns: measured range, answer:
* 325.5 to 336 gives 0.087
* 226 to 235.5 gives 0.023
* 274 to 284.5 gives 0.097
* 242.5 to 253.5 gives -0.059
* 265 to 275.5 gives 0.045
